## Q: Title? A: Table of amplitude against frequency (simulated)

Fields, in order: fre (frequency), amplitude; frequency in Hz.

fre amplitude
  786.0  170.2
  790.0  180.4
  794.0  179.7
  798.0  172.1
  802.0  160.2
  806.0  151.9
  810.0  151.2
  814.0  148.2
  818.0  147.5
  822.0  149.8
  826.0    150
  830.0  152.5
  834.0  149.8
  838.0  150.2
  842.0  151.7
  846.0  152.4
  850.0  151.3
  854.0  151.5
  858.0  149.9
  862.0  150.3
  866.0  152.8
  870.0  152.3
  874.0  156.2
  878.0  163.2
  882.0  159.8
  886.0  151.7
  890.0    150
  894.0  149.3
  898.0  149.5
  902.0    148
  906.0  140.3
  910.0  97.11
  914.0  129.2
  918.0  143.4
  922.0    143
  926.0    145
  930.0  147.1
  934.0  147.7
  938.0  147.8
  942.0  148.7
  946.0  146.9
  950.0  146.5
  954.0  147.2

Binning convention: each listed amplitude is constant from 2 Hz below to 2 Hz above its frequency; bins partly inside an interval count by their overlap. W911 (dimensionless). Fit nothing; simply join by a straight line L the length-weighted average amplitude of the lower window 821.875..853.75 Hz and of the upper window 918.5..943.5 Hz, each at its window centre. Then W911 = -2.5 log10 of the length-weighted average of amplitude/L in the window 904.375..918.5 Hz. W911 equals 0.17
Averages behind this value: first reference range 151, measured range 125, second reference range 146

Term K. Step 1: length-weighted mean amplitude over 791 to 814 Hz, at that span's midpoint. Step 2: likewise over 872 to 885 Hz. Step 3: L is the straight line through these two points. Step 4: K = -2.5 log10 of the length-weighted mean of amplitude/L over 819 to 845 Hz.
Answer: 0.07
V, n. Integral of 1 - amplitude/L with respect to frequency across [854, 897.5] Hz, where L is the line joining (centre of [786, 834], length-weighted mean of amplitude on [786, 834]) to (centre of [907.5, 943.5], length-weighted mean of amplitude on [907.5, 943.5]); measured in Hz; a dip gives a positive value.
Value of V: -1.8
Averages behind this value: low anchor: 159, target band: 153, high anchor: 139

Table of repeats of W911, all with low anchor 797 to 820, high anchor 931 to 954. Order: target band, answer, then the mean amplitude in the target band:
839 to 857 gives 0.01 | 152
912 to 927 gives 0.07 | 140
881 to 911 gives 0.04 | 144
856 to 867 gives 0.01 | 151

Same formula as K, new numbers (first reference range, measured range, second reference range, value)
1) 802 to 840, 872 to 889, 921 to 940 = -0.064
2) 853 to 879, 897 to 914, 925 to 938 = 0.133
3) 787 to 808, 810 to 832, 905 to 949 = 0.096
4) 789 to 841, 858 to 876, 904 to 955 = -0.023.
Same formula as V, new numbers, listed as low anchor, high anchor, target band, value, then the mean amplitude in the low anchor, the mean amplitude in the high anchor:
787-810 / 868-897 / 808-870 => 4.01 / 167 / 154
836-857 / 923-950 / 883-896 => -0.16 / 151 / 147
